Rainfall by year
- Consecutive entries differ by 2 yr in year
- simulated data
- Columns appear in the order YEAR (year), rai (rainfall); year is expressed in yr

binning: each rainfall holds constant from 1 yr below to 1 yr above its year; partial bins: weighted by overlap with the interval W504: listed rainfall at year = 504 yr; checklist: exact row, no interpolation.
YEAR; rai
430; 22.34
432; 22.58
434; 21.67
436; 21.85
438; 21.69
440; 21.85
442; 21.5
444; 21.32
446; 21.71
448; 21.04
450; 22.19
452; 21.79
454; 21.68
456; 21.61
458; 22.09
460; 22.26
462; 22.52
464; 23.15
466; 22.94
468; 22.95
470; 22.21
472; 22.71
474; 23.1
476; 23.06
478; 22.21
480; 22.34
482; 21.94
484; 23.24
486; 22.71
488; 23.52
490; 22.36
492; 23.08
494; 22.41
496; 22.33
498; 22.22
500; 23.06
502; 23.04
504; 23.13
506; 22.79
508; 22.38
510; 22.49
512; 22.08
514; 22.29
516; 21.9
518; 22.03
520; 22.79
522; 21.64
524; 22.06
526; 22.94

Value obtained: 23.13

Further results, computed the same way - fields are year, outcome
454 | 21.68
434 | 21.67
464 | 23.15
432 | 22.58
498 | 22.22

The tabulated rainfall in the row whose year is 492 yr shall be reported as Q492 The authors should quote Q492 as 23.08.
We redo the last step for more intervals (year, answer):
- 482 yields 21.94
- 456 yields 21.61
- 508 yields 22.38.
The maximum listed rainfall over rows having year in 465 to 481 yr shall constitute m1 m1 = 23.1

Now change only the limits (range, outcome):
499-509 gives 23.13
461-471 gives 23.15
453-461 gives 22.26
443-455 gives 22.19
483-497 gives 23.52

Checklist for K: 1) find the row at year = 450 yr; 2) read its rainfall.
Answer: 22.19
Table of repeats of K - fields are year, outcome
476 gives 23.06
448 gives 21.04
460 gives 22.26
